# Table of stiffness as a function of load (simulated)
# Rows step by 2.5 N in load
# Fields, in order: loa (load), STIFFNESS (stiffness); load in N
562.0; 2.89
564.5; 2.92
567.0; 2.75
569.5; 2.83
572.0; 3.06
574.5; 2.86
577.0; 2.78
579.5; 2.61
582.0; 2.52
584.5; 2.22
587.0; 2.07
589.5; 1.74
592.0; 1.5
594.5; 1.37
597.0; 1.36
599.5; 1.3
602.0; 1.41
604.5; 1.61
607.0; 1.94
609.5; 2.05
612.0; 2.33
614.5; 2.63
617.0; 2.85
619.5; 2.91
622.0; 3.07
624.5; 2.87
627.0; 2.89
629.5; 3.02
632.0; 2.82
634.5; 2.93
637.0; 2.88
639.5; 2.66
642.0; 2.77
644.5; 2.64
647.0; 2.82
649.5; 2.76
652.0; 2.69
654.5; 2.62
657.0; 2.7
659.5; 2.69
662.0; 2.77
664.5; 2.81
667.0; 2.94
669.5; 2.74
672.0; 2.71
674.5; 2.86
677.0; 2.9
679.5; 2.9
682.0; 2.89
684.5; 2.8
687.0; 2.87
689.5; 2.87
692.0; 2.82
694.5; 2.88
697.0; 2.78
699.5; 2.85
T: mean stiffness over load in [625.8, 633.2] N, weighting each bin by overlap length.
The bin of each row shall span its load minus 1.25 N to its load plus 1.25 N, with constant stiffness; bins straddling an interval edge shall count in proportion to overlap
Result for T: 2.91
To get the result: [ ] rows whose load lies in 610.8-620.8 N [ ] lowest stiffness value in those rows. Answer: 2.33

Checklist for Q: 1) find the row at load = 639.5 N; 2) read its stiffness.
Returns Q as 2.66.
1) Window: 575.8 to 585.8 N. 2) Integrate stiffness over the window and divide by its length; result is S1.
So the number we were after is 2.53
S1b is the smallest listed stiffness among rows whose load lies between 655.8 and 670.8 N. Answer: 2.69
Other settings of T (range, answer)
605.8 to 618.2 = 2.36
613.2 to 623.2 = 2.86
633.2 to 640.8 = 2.82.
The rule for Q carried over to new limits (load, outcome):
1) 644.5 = 2.64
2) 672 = 2.71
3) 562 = 2.89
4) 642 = 2.77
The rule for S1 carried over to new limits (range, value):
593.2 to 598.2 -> 1.37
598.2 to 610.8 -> 1.66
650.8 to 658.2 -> 2.67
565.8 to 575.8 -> 2.88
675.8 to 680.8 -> 2.9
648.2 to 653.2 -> 2.73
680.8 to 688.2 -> 2.85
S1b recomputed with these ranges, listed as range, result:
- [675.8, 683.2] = 2.89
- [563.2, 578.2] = 2.75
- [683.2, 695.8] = 2.8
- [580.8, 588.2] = 2.07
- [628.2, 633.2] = 2.82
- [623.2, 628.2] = 2.87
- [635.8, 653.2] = 2.64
